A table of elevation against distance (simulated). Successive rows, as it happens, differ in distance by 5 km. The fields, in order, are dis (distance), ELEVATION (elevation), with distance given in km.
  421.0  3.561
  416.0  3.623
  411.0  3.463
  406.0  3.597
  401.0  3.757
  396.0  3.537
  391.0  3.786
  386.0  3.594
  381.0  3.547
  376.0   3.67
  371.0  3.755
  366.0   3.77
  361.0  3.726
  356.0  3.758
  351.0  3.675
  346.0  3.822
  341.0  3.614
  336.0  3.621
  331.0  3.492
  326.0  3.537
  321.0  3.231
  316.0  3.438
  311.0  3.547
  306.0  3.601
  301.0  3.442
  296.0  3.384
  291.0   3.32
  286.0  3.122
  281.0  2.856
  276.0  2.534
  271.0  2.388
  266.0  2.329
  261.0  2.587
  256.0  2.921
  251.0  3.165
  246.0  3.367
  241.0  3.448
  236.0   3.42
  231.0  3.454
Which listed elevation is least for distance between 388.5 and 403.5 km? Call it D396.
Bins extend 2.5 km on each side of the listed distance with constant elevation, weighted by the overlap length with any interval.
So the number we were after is 3.537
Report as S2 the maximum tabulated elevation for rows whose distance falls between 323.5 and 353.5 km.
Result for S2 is 3.822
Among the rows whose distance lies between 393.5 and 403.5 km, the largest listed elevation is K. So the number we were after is 3.757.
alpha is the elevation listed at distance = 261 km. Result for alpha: 2.587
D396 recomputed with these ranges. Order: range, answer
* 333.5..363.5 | 3.614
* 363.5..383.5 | 3.547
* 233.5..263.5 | 2.587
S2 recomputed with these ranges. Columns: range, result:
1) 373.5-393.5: 3.786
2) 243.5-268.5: 3.367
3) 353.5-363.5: 3.758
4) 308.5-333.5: 3.547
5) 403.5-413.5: 3.597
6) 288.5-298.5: 3.384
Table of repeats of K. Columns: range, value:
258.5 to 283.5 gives 2.856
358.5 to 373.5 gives 3.77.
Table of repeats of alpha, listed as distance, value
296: 3.384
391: 3.786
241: 3.448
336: 3.621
